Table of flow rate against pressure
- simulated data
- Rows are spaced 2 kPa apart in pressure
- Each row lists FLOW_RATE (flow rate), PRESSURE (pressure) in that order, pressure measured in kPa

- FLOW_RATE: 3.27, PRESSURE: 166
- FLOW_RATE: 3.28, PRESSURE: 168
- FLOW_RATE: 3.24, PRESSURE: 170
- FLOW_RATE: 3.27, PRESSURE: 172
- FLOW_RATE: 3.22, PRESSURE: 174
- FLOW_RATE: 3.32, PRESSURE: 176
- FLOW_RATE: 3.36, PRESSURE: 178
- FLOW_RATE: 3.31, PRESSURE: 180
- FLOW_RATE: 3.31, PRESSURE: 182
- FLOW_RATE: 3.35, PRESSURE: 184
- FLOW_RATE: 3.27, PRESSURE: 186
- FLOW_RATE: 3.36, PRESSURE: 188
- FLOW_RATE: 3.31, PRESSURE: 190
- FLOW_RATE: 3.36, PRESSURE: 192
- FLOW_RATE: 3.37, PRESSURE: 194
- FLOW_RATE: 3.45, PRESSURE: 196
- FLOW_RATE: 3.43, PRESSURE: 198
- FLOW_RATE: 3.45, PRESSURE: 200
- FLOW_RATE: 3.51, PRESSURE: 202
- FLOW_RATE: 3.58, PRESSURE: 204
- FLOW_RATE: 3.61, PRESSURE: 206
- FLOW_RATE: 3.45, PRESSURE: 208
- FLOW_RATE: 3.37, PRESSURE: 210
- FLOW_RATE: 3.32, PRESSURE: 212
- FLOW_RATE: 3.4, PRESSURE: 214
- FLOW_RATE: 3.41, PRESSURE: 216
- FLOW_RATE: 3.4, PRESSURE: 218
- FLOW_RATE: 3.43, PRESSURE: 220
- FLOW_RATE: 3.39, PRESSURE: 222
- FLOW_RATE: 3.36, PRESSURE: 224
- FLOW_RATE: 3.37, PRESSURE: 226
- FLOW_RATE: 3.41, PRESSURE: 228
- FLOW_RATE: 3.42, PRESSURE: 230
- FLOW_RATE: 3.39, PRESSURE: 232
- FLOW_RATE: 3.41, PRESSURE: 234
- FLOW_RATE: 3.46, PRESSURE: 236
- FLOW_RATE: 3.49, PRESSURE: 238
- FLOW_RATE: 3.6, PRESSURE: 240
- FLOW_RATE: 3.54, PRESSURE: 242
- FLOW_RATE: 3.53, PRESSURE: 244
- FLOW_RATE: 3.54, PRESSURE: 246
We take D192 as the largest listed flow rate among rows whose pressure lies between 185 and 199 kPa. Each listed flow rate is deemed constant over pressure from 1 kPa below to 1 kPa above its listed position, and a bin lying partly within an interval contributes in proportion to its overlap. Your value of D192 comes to 3.45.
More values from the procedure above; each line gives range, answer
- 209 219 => 3.41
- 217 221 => 3.43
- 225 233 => 3.42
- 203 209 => 3.61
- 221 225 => 3.39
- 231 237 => 3.46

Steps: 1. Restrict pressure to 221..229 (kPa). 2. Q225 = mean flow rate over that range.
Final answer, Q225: 3.38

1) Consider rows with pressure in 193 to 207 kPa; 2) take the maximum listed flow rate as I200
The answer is 3.61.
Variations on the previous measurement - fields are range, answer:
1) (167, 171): 3.28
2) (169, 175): 3.27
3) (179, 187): 3.35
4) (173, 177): 3.32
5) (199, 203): 3.51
